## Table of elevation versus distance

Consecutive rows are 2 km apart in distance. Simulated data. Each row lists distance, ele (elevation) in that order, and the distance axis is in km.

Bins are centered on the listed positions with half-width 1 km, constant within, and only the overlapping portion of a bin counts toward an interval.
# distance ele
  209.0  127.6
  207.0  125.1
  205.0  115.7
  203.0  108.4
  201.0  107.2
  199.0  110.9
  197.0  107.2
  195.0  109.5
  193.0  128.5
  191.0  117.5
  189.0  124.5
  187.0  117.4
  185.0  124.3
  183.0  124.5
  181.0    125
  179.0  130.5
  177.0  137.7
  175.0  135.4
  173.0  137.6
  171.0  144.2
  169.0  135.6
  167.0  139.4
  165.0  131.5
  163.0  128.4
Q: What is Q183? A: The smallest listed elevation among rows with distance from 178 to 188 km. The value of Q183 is 117.4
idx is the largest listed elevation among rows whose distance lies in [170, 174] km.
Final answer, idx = 144.2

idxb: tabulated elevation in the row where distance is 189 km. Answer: 124.5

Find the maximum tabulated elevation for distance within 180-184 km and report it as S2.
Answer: 125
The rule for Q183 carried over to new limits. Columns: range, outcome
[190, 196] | 109.5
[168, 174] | 135.6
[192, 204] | 107.2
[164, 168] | 131.5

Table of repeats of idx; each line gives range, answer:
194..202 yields 110.9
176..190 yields 137.7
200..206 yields 115.7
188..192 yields 124.5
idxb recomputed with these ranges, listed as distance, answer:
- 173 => 137.6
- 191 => 117.5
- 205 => 115.7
